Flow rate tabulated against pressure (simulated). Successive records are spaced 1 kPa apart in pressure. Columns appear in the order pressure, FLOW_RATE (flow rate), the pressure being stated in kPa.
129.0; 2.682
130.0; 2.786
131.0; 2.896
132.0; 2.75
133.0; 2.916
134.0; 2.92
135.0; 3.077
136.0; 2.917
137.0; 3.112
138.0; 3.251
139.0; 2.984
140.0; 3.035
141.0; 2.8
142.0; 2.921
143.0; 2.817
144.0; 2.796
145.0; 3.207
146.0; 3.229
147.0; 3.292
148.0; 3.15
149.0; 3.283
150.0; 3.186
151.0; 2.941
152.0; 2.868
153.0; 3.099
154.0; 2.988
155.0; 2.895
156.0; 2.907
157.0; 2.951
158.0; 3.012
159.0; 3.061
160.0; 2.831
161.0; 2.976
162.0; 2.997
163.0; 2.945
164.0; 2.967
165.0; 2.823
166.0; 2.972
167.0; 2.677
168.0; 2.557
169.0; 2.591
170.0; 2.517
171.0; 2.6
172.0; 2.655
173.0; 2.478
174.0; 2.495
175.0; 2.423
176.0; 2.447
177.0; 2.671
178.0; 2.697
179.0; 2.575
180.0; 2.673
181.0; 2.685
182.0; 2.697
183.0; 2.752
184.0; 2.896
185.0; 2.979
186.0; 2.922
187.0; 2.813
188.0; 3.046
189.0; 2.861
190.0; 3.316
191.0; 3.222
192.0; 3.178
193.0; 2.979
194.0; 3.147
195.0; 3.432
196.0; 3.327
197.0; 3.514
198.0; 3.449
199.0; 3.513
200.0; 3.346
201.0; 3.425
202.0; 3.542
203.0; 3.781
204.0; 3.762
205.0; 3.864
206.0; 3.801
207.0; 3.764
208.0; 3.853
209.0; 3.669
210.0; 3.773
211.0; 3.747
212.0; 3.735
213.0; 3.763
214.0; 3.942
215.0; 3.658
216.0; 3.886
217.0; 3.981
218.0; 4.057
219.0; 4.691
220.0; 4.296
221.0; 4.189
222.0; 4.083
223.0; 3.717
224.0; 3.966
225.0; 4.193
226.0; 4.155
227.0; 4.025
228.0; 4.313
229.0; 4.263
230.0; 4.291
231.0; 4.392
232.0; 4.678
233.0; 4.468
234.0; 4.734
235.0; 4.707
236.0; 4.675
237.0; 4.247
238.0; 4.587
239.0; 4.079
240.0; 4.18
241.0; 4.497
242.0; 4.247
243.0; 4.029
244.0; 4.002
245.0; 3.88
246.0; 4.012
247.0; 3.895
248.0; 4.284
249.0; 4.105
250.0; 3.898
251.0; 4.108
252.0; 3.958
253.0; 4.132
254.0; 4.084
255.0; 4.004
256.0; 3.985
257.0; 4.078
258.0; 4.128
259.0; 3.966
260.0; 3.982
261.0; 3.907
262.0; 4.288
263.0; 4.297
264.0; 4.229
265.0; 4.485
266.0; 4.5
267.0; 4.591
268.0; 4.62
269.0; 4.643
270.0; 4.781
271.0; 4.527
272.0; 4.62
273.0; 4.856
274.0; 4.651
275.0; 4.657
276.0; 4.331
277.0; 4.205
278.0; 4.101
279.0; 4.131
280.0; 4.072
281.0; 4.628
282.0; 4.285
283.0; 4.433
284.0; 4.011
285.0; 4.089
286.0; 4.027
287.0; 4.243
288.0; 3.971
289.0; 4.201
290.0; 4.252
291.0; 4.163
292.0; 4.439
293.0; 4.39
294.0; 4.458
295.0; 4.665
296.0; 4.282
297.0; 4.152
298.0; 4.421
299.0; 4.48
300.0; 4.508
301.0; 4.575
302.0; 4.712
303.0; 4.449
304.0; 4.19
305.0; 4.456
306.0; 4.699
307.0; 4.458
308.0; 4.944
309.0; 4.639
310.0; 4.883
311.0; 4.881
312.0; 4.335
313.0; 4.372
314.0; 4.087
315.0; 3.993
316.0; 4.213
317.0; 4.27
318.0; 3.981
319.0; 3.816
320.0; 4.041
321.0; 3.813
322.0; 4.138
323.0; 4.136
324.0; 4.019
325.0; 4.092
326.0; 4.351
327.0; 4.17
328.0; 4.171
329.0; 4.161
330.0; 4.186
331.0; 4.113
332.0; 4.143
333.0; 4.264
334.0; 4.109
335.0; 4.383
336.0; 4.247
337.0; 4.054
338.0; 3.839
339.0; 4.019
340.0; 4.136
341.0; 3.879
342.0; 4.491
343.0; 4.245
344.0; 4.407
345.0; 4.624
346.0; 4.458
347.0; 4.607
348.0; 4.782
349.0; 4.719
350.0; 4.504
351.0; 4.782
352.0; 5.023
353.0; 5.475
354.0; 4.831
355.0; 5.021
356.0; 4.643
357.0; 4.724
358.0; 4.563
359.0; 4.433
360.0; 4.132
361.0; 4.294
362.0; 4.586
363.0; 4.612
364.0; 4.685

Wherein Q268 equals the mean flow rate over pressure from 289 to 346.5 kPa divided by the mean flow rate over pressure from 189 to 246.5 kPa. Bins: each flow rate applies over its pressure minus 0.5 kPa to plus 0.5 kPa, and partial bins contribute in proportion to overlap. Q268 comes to 1.1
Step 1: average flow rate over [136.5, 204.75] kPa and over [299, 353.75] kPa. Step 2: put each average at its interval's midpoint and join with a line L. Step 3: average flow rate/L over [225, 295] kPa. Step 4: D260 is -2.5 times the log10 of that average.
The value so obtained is -0.14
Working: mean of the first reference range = 2.99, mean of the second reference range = 4.36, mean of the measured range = 4.28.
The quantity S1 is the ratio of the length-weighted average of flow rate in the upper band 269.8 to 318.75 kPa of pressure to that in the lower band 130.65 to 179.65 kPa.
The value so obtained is 1.52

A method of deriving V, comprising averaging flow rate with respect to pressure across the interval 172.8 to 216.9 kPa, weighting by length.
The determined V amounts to 3.25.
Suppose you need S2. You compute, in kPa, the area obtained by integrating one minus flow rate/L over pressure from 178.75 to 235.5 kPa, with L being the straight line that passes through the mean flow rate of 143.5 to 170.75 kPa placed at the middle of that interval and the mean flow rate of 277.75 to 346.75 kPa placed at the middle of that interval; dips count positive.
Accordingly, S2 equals -4.5 kPa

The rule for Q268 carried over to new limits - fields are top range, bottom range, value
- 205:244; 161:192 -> 1.49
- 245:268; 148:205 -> 1.39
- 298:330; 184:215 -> 1.26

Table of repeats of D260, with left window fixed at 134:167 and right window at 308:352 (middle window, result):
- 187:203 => 0.01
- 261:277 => -0.17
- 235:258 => -0.13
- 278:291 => -0.06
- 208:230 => -0.15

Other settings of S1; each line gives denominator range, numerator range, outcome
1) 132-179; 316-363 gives 1.51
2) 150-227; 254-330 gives 1.33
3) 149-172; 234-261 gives 1.44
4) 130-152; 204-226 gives 1.31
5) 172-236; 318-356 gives 1.22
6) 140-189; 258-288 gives 1.52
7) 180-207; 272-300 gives 1.34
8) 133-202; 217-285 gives 1.44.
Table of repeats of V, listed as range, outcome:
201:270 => 4.12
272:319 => 4.37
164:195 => 2.79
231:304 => 4.3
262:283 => 4.46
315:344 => 4.13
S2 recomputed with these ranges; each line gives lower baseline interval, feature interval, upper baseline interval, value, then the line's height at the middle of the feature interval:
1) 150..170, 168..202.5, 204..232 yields 4.68 kPa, 3.38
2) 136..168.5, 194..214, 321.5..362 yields -1.55 kPa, 3.37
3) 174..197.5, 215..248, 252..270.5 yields -4.47 kPa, 3.73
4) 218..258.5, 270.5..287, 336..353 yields -0.21 kPa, 4.29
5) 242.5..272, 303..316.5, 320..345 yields -0.99 kPa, 4.17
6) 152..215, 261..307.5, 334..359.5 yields -5.00 kPa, 3.97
